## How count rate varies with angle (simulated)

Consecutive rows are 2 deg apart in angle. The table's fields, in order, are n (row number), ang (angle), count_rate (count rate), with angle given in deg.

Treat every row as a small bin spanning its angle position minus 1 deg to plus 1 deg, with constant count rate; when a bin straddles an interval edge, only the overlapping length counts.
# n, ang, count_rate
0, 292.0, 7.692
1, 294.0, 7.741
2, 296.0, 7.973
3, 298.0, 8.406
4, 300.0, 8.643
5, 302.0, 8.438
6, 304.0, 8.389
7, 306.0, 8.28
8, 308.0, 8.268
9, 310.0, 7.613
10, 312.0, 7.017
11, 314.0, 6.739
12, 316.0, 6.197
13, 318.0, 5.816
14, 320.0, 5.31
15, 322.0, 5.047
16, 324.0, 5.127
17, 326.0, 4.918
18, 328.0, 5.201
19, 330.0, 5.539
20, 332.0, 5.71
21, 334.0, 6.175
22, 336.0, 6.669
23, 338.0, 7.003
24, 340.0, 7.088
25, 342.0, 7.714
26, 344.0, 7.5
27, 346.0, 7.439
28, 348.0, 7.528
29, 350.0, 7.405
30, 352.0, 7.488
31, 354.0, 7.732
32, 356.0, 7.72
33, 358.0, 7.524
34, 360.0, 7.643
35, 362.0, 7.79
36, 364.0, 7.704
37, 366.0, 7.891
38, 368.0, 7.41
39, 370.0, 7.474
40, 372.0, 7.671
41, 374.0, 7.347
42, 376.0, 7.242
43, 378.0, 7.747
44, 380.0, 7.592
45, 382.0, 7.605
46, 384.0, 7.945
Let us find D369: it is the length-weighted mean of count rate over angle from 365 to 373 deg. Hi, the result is 7.61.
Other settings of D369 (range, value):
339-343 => 7.4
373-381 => 7.48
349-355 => 7.54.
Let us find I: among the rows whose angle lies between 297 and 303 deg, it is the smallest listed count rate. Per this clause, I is 8.406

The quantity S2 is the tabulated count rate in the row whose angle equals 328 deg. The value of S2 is 5.201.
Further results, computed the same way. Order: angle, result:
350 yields 7.405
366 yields 7.891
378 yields 7.747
